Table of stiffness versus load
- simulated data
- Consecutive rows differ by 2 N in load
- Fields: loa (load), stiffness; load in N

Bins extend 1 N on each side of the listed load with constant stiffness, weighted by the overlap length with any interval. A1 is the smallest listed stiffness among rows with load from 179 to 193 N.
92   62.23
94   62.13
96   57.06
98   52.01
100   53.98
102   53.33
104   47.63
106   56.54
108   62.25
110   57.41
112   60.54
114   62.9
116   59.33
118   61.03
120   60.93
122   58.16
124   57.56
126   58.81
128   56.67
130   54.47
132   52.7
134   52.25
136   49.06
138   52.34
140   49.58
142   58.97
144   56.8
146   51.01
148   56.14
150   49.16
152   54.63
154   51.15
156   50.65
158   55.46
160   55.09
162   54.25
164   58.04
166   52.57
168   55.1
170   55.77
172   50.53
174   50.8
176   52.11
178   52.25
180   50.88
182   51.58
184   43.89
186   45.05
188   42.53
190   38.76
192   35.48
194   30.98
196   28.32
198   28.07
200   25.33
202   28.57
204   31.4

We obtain 35.48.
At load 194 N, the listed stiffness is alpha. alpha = 30.98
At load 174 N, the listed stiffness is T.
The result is 50.8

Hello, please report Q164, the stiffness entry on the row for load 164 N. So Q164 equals 58.04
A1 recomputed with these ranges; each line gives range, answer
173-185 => 43.89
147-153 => 49.16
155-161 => 50.65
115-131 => 54.47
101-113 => 47.63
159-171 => 52.57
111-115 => 60.54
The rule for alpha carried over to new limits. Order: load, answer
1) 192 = 35.48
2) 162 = 54.25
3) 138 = 52.34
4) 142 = 58.97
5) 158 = 55.46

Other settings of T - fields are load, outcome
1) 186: 45.05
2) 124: 57.56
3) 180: 50.88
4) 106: 56.54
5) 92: 62.23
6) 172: 50.53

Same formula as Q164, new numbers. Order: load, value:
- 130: 54.47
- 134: 52.25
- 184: 43.89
